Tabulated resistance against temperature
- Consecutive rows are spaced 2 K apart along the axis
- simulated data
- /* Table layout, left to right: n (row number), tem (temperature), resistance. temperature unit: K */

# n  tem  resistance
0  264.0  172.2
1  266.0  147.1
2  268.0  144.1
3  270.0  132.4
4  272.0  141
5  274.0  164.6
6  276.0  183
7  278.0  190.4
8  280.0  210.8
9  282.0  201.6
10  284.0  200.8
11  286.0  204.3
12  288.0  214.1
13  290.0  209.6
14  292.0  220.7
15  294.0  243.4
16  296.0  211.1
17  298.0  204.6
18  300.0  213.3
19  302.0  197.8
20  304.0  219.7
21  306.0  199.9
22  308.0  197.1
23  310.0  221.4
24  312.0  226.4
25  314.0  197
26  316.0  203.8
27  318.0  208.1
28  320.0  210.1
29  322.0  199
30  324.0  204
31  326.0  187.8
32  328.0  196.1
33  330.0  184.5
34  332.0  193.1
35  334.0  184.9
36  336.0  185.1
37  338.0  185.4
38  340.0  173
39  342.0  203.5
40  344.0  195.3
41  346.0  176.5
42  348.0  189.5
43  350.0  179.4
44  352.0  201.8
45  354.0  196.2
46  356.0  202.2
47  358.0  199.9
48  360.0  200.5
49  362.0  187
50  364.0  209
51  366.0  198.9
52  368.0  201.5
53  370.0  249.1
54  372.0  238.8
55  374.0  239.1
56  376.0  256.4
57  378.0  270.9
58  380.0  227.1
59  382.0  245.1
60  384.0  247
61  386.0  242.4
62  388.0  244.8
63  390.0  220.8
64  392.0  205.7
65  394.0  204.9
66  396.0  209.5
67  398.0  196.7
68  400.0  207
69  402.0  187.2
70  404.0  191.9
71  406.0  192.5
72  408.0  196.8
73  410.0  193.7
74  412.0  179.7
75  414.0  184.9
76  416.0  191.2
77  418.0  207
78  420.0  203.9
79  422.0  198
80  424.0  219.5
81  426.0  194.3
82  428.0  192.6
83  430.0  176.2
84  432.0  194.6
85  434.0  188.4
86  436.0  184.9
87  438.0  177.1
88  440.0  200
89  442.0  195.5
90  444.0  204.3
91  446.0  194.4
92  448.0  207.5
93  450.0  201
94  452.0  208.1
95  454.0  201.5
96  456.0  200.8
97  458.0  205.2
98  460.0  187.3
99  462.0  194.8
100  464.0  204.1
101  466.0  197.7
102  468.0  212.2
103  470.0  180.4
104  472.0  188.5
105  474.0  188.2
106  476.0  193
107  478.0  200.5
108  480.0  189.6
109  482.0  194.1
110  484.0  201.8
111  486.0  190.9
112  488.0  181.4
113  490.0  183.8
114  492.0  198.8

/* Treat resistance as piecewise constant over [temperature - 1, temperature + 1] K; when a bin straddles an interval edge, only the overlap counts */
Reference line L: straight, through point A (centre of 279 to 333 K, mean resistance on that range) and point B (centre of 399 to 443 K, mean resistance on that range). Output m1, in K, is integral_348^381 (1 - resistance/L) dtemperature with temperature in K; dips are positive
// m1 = -2.55 K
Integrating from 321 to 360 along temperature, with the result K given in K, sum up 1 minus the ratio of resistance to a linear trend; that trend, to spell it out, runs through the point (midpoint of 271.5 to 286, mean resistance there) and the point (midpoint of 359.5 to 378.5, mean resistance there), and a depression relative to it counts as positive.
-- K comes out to 3.9 K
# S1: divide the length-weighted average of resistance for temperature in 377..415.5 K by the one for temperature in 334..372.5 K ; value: 1.08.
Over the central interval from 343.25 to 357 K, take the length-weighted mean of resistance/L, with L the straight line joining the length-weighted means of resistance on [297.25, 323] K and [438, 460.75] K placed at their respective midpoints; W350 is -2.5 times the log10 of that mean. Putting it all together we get 0.08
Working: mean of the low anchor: 208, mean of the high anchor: 200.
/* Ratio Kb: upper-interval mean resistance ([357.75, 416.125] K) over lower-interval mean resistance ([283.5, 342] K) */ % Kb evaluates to 1.1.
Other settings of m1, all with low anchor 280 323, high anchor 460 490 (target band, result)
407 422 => 0.4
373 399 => -3.8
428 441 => 0.7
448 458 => -0.4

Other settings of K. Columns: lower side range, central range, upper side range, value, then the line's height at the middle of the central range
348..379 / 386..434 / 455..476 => 1.33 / 206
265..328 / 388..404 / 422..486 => -0.80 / 196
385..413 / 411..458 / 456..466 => 1.18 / 201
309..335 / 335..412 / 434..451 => -3.98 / 199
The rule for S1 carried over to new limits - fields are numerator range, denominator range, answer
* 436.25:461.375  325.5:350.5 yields 1.06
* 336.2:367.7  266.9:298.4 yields 1.01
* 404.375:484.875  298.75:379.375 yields 0.96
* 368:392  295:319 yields 1.15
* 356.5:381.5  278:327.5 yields 1.07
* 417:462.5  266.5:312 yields 1.00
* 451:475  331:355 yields 1.05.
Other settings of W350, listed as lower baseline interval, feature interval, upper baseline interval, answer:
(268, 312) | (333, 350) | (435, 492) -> 0.06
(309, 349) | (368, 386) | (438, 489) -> -0.24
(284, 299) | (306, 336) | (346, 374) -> 0.05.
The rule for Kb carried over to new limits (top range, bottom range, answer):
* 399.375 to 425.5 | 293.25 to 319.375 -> 0.93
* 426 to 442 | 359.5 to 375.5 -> 0.87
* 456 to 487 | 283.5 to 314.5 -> 0.92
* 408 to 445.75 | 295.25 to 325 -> 0.93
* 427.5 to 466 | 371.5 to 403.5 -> 0.86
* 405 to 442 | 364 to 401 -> 0.85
